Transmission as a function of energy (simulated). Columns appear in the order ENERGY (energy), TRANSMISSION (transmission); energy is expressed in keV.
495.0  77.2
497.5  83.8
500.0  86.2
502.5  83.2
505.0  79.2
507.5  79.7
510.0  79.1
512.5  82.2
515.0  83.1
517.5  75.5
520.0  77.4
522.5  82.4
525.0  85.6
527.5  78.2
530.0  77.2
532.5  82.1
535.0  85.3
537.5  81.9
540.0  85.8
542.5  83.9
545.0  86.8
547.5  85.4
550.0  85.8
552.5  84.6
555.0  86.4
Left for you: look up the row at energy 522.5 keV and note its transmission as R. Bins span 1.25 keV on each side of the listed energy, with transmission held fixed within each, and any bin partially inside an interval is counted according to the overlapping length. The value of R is 82.4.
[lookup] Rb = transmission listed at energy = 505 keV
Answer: 79.2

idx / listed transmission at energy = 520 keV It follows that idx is 77.4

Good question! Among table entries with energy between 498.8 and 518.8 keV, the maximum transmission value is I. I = 86.2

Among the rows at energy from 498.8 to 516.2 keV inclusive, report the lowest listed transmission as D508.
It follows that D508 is 79.1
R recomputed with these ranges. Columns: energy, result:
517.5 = 75.5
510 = 79.1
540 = 85.8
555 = 86.4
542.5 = 83.9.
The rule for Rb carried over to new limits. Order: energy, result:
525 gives 85.6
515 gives 83.1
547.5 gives 85.4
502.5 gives 83.2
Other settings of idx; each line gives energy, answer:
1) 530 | 77.2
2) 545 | 86.8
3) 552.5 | 84.6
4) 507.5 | 79.7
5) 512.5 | 82.2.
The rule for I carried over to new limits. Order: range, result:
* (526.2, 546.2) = 86.8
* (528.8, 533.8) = 82.1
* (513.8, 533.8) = 85.6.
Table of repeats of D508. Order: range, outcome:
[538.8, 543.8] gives 83.9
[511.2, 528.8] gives 75.5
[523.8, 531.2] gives 77.2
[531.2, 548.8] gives 81.9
